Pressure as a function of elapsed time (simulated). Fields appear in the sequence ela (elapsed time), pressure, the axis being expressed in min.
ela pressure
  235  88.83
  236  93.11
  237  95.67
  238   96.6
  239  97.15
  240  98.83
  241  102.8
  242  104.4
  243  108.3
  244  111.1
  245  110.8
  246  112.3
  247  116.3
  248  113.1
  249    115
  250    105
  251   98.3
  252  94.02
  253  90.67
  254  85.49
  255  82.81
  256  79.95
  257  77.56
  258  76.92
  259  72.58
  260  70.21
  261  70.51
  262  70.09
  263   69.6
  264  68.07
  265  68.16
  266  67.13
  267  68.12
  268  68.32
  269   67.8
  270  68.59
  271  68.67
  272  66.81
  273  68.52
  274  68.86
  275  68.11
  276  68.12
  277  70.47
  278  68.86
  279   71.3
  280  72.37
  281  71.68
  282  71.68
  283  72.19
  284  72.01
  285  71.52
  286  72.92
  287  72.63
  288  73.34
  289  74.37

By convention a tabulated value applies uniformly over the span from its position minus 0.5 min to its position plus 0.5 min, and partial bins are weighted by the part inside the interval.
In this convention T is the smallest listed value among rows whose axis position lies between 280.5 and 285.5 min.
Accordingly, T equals 71.52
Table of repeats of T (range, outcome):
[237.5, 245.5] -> 96.6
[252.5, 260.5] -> 70.21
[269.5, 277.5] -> 66.81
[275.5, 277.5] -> 68.12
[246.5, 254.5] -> 85.49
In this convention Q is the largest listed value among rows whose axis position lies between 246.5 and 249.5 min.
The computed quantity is 116.3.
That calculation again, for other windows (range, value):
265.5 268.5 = 68.32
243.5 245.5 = 111.1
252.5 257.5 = 90.67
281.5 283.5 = 72.19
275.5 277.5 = 70.47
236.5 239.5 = 97.15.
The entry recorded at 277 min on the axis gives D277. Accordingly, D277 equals 70.47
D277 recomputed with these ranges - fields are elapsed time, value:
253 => 90.67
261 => 70.51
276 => 68.12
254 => 85.49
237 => 95.67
